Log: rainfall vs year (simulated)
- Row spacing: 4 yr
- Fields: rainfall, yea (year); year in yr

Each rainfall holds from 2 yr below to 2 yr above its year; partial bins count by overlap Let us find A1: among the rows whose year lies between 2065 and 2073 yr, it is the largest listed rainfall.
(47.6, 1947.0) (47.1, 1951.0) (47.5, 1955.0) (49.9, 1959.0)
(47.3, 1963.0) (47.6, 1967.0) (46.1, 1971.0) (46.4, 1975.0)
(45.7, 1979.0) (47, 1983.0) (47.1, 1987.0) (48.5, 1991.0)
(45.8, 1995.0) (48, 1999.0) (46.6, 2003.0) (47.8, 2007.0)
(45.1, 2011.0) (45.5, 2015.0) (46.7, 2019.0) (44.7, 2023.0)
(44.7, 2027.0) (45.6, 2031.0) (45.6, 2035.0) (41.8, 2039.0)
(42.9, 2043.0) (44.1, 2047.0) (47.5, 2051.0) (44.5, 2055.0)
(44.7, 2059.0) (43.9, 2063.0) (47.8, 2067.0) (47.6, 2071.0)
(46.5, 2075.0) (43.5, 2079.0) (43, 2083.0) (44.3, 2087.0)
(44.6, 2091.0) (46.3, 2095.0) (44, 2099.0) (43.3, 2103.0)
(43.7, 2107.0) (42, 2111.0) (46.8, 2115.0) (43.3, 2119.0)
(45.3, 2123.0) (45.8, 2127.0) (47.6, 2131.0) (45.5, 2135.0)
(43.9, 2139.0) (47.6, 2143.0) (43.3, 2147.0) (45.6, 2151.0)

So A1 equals 47.8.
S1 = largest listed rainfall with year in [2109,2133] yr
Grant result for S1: 47.6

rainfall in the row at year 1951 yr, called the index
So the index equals 47.1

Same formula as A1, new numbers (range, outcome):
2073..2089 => 46.5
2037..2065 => 47.5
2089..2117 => 46.8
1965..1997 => 48.5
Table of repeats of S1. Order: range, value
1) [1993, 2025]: 48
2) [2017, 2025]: 46.7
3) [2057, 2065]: 44.7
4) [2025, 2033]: 45.6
